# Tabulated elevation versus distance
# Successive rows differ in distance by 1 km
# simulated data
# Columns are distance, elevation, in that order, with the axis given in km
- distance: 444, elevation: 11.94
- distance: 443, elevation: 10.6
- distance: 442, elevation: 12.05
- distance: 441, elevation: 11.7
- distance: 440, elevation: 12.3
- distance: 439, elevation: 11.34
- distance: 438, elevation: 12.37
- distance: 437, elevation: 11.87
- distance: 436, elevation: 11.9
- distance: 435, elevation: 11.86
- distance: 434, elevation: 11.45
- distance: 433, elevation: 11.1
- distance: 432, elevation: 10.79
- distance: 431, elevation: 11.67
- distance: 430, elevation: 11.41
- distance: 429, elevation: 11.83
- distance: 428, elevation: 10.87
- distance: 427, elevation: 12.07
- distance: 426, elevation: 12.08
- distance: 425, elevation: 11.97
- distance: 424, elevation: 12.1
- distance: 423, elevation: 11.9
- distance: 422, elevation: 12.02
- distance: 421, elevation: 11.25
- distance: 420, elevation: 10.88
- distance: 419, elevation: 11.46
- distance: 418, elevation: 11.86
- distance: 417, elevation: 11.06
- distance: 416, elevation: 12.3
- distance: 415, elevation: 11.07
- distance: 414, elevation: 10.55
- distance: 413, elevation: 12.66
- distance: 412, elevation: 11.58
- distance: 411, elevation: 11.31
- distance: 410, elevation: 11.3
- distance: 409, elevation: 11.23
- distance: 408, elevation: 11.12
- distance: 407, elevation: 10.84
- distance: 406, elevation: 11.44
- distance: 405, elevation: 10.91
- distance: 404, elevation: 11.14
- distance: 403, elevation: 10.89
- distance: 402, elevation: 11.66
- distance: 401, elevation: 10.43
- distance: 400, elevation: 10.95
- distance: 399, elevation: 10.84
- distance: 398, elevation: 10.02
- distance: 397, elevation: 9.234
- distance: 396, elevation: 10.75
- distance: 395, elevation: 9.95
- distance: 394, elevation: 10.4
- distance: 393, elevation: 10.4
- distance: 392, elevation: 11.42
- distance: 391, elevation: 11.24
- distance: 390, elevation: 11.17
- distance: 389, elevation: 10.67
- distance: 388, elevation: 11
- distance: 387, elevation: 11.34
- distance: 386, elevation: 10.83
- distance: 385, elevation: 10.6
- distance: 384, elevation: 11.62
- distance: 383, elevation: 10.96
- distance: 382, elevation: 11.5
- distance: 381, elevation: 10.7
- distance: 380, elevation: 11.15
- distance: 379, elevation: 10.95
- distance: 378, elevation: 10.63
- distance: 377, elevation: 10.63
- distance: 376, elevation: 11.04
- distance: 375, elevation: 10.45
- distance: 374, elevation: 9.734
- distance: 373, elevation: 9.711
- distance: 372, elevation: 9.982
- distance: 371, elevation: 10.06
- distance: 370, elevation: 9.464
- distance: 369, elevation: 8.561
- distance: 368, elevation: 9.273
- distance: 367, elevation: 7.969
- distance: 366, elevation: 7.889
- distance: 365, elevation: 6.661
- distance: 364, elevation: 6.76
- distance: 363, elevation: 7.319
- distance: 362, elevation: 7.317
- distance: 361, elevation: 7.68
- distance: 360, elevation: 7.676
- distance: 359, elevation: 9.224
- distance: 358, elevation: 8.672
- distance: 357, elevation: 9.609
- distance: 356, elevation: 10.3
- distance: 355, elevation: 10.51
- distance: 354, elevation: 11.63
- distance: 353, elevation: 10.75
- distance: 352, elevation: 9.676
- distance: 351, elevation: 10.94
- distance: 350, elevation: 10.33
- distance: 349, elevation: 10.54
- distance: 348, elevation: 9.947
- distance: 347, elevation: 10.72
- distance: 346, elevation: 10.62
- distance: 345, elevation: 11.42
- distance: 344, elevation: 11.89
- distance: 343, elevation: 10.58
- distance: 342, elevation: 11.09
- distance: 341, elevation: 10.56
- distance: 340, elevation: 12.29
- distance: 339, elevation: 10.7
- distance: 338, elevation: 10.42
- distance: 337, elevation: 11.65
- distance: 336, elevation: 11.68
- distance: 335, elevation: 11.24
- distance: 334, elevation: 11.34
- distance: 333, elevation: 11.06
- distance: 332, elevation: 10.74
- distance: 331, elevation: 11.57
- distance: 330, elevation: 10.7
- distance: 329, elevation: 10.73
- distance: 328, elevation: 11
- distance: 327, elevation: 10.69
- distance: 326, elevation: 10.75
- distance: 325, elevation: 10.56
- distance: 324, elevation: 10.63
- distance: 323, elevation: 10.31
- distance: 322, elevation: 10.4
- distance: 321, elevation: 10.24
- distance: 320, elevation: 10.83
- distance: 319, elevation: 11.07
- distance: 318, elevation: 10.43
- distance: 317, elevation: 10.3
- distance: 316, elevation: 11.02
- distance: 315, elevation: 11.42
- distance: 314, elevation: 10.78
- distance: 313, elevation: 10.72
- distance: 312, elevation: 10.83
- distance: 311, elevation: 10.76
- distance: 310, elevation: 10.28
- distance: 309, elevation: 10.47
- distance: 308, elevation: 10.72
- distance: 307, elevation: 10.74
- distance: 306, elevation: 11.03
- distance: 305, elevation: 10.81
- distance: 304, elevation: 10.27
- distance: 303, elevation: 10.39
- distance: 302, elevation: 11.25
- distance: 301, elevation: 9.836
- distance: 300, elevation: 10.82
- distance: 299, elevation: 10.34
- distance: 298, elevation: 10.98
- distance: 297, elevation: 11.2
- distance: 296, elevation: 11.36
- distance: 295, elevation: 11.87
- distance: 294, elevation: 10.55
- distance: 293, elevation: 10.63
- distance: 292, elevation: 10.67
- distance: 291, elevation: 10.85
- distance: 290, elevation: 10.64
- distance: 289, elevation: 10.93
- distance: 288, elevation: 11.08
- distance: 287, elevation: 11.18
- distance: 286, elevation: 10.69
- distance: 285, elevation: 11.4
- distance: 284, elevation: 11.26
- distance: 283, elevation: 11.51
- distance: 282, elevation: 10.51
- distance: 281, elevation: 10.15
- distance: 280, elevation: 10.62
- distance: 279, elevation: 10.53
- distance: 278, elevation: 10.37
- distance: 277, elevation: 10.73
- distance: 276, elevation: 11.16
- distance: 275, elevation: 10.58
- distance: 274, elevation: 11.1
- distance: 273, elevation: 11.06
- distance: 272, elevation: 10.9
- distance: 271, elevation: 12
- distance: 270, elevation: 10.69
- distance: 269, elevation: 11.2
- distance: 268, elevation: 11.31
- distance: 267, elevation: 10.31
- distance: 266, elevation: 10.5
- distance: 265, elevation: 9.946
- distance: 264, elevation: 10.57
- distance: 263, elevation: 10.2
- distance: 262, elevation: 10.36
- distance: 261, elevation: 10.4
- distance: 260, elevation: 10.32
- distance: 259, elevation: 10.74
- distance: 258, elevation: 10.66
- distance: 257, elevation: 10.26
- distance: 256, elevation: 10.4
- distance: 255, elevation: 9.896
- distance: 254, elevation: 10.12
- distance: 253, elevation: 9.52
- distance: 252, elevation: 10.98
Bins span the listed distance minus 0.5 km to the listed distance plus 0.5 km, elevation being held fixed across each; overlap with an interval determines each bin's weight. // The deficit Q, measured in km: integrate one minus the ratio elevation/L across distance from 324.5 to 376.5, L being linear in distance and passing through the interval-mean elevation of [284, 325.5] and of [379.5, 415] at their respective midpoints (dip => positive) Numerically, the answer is 3.80 km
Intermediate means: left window 10.8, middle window 10.1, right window 11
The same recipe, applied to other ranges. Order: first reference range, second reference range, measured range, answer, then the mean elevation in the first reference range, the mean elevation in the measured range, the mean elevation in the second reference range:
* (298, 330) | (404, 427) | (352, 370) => 3.8 km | 10.7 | 8.74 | 11.5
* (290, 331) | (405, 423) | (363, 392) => 2.9 km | 10.7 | 10.1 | 11.4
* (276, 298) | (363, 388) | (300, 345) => -1.5 km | 10.9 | 10.8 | 9.9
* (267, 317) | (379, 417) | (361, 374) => 3.0 km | 10.9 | 8.44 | 11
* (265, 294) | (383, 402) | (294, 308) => 0.0 km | 10.9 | 10.8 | 10.7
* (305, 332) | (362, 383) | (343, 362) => -0.2 km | 10.7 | 10.1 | 9.5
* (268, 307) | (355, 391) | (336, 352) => -1.2 km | 10.9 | 10.9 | 9.72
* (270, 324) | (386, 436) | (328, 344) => -0.2 km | 10.8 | 11.1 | 11.2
